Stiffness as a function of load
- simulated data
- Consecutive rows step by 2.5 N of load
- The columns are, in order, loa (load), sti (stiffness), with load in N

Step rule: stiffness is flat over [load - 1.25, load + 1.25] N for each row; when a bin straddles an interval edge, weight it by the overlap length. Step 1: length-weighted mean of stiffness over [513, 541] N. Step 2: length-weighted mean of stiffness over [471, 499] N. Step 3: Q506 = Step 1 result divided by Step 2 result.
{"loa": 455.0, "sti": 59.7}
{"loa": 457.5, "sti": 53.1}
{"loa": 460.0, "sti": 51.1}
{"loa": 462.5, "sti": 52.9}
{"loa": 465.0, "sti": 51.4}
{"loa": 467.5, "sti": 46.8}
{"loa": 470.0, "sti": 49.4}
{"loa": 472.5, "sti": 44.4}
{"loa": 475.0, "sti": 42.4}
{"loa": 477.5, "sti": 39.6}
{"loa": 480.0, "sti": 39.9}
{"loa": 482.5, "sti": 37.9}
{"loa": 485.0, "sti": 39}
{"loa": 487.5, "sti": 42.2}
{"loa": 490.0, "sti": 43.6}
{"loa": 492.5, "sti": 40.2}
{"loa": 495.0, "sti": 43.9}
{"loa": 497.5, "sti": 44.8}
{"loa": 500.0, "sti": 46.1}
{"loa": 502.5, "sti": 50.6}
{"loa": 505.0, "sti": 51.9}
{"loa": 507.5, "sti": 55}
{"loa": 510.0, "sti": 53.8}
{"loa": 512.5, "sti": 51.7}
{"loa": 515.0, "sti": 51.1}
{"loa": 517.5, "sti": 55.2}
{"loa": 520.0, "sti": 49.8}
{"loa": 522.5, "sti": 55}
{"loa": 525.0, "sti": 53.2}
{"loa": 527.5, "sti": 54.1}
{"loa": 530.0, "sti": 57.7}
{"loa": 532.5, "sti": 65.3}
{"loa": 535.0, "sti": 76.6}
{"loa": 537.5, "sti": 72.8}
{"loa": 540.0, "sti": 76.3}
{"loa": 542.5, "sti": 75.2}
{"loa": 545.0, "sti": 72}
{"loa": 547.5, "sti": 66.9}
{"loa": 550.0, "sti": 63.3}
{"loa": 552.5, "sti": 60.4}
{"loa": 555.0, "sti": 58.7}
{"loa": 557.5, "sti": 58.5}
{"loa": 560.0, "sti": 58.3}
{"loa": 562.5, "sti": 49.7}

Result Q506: 1.44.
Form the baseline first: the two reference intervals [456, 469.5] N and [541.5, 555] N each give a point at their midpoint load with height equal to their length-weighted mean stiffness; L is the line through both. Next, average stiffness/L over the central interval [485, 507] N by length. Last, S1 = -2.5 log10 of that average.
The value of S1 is 0.252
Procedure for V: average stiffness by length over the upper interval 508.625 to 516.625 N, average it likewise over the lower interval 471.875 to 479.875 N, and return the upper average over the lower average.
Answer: 1.3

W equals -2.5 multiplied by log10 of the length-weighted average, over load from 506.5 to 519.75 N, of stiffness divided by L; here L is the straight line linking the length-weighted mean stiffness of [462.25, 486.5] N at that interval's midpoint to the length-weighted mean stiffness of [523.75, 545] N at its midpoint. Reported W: 0.11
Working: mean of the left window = 44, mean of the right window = 66.7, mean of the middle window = 53.1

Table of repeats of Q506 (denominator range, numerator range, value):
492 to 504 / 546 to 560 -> 1.35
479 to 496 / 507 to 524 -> 1.29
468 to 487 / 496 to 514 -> 1.20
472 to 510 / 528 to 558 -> 1.51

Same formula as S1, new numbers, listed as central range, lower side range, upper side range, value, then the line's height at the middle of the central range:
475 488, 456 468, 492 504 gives 0.21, 48.3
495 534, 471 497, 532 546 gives 0.12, 59.2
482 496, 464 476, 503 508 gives 0.21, 50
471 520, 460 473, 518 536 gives 0.17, 53.7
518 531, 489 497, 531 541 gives 0.19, 64.4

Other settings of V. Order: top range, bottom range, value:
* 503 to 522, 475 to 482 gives 1.32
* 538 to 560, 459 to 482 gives 1.44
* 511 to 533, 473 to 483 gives 1.35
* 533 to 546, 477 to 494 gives 1.83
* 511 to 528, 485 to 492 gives 1.26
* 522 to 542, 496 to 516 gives 1.28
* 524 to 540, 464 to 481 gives 1.44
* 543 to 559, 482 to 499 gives 1.52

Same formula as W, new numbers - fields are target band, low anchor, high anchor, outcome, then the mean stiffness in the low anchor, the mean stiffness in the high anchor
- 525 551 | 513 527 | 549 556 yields -0.18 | 52.9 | 60.8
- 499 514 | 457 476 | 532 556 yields 0.15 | 48.9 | 69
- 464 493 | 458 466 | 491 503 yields 0.13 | 51.9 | 44.7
